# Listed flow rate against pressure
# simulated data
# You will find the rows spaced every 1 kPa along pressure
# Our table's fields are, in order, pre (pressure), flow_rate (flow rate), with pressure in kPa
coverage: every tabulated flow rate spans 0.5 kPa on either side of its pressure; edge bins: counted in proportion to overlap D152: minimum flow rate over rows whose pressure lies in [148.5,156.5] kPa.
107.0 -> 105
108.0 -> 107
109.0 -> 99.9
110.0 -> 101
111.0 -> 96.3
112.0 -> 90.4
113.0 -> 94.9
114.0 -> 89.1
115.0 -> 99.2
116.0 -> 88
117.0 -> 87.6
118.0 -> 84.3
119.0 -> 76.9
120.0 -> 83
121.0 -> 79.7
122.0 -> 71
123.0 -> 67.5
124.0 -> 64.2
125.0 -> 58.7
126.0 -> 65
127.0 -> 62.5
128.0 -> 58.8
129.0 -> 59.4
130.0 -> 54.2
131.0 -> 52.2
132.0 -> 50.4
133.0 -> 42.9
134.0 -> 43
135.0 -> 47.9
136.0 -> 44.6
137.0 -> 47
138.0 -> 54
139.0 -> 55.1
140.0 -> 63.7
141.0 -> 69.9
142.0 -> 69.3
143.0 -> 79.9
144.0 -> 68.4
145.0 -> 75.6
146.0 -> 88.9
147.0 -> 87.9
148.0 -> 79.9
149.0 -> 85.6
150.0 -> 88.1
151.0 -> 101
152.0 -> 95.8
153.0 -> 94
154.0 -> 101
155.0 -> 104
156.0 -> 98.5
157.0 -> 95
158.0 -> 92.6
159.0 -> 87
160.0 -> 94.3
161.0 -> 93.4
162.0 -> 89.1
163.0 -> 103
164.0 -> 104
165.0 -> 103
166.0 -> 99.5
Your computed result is 85.6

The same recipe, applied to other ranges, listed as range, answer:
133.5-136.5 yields 43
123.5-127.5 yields 58.7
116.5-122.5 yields 71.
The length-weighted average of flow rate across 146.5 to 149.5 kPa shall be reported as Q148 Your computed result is 84.5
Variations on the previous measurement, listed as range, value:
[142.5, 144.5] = 74.2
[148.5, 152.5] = 92.6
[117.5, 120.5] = 81.4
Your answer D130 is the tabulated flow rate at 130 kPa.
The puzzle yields 54.2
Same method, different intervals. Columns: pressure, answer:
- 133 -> 42.9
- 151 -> 101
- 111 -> 96.3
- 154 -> 101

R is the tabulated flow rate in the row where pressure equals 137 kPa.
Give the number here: 47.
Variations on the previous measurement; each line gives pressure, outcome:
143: 79.9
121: 79.7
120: 83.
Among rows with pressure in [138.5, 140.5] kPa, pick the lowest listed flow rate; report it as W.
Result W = 55.1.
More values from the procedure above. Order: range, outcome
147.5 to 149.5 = 79.9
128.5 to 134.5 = 42.9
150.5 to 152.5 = 95.8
